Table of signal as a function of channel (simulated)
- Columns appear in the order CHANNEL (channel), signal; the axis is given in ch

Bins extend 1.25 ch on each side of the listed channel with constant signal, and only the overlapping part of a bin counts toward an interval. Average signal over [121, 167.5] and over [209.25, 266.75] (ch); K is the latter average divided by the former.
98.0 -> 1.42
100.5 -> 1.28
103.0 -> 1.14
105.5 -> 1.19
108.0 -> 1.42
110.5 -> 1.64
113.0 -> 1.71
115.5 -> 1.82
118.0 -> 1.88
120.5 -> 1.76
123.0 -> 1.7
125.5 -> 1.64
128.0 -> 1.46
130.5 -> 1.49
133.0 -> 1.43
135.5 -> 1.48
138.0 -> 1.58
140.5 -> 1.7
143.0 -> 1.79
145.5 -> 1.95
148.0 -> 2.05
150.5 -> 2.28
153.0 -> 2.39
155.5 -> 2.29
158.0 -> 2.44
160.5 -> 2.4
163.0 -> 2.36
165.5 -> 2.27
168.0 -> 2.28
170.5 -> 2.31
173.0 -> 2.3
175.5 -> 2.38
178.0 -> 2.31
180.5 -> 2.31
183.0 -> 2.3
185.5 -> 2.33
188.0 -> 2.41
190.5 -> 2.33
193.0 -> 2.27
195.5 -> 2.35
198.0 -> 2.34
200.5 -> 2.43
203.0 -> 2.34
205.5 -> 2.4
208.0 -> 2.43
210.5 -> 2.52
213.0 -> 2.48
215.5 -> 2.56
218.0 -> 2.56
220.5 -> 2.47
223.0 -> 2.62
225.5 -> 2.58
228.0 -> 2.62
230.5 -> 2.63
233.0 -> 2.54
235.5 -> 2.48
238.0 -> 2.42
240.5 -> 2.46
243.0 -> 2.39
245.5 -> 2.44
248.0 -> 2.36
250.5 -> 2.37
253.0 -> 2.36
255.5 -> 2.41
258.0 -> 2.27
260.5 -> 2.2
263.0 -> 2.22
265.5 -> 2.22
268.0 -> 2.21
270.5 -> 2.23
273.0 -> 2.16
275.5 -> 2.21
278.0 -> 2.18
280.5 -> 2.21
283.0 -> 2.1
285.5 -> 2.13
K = 1.27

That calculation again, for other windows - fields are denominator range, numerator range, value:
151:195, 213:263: 1.05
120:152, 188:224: 1.41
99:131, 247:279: 1.46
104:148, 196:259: 1.50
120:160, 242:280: 1.23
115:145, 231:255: 1.48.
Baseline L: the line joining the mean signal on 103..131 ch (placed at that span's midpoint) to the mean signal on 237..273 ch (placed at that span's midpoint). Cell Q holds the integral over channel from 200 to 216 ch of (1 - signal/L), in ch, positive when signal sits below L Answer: -2.9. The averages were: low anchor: 1.59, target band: 2.45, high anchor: 2.32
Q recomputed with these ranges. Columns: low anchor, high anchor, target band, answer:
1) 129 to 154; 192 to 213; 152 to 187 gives -4.48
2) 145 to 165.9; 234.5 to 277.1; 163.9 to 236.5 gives -3.83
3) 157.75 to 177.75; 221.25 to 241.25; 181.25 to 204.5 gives 0.71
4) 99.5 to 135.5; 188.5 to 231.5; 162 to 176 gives -1.76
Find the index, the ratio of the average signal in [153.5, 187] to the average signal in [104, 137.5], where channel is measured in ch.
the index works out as 1.47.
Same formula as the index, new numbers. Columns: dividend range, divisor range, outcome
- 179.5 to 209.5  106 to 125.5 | 1.40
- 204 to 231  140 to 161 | 1.18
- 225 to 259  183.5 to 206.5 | 1.04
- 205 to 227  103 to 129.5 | 1.58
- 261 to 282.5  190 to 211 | 0.93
